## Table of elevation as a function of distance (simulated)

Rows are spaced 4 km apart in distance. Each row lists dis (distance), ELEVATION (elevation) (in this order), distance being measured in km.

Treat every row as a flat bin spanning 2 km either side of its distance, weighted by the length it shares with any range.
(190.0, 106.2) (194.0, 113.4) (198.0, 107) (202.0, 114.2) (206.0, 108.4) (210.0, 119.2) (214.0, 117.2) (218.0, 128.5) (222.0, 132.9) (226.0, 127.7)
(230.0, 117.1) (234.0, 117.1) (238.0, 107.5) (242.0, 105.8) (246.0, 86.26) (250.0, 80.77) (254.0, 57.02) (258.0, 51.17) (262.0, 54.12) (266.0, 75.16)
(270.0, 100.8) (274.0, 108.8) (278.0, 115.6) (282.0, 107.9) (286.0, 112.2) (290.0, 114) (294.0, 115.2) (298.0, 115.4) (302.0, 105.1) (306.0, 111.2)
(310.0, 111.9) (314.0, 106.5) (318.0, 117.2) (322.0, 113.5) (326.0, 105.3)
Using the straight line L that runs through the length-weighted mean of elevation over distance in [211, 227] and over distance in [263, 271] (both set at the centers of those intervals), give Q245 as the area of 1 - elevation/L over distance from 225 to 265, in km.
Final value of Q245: 5.80 km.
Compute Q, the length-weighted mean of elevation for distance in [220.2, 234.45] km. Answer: 124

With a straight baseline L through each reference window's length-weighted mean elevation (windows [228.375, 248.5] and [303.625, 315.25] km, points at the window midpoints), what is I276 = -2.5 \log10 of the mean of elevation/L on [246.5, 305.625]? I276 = 0.15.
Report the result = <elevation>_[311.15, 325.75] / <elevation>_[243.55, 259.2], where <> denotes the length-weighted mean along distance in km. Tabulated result 1.58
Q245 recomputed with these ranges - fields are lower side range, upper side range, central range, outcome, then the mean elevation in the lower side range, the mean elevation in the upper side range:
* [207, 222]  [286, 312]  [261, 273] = 3.6 km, 122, 112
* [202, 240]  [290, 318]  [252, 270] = 8.0 km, 119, 112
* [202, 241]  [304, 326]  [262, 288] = 3.4 km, 119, 111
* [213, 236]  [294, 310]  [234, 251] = 3.1 km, 124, 111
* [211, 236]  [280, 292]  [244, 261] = 7.2 km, 123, 111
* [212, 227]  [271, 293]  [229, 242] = 1.1 km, 126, 111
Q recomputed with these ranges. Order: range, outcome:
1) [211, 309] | 103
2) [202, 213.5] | 114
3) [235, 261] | 81.7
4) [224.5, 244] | 115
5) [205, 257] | 107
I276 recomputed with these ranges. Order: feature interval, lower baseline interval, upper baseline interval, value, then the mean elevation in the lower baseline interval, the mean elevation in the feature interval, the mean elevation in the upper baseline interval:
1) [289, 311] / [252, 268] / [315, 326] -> -0.188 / 59.4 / 112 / 113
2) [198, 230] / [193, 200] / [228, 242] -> -0.083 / 110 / 120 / 113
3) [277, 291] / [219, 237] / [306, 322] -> 0.036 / 123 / 112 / 112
